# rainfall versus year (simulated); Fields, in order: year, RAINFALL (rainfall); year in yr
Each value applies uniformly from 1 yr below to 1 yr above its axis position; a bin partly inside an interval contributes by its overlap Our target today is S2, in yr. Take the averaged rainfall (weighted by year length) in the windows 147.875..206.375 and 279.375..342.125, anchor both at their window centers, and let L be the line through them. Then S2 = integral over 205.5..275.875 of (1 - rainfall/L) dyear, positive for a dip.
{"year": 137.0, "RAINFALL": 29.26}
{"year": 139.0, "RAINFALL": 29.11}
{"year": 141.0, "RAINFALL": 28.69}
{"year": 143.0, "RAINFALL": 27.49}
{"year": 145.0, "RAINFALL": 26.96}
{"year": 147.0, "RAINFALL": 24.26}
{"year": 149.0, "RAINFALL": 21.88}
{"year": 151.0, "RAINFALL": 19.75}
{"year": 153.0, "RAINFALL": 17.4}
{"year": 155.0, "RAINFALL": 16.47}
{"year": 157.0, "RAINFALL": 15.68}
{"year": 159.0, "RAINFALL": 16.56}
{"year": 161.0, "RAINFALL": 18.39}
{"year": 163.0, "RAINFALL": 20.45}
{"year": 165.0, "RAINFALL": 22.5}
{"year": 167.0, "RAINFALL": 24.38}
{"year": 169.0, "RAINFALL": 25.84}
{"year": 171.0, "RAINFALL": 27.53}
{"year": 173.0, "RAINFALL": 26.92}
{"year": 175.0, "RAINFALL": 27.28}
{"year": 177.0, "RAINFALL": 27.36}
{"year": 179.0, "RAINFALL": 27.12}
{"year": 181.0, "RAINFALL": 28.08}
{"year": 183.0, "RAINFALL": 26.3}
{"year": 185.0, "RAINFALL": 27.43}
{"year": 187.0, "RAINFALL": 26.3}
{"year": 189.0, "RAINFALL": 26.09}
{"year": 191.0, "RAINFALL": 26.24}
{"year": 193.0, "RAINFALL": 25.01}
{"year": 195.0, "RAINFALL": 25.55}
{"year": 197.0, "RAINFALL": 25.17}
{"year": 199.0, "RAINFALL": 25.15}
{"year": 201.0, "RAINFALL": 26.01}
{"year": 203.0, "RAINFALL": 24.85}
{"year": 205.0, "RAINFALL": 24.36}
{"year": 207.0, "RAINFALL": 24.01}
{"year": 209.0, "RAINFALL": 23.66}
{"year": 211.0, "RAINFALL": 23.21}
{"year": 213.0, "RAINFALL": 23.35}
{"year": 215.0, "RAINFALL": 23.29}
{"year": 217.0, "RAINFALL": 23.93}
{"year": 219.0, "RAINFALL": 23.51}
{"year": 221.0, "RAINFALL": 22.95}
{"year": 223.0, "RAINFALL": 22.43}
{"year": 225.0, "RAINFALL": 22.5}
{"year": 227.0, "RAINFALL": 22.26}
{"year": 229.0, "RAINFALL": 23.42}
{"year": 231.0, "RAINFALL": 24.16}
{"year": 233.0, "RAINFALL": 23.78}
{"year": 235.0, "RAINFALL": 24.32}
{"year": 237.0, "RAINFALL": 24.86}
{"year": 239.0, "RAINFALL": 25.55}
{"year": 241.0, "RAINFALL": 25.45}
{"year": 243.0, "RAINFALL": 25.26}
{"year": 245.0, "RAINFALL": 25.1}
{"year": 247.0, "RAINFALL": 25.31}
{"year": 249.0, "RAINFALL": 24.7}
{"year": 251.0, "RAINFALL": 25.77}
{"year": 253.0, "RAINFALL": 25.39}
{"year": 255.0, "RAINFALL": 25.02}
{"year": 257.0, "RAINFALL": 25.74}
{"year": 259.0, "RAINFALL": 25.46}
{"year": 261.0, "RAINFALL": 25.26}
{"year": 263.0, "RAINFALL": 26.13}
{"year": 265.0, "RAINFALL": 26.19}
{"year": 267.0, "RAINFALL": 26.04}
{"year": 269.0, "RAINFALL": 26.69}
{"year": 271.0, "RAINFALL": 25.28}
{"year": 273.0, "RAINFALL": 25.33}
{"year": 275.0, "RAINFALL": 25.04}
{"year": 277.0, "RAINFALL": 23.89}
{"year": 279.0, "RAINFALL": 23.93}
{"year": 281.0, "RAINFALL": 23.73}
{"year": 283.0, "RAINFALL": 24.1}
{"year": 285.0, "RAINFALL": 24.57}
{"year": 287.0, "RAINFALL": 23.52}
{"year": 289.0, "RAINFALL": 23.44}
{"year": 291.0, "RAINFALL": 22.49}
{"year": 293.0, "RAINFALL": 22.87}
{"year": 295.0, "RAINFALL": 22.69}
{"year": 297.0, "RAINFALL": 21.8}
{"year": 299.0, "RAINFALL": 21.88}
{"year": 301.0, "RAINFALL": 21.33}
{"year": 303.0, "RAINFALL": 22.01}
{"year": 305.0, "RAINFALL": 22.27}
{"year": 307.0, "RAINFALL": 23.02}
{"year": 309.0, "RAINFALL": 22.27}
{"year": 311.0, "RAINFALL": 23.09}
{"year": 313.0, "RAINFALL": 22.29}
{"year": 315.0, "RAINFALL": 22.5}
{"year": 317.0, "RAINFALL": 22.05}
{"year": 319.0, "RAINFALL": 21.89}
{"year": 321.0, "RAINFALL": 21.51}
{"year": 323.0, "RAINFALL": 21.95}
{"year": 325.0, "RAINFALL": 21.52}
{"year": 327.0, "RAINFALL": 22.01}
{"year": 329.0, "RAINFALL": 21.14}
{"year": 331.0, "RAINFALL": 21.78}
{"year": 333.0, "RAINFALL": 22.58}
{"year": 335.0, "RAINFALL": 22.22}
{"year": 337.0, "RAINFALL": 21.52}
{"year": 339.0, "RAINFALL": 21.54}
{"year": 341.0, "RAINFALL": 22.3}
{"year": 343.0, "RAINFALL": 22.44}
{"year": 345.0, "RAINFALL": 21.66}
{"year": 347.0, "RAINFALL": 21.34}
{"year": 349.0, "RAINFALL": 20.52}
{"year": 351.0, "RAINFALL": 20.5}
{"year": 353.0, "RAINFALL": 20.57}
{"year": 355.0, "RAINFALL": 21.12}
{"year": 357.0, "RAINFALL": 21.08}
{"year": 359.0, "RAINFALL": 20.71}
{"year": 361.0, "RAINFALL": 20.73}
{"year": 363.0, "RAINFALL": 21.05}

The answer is -4.3 yr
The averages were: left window 23.9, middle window 24.6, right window 22.4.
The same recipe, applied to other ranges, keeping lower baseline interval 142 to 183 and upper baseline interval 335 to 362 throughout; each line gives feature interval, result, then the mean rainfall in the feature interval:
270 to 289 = -2.0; 24.3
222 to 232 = -0.2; 23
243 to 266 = -3.3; 25.5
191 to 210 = -1.8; 24.9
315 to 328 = -0.2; 21.9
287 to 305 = -0.5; 22.4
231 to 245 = -1.5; 24.8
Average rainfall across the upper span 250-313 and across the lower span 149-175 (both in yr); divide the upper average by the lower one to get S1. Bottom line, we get 1.1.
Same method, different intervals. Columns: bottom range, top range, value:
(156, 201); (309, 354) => 0.88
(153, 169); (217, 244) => 1.22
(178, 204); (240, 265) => 0.97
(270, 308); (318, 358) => 0.92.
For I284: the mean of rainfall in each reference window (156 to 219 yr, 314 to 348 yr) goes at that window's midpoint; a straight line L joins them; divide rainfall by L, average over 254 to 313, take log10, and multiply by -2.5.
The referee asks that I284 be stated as -0.056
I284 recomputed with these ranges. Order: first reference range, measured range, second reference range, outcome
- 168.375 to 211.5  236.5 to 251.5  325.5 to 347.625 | -0.04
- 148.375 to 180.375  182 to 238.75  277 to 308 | -0.09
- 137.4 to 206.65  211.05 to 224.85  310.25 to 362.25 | 0.02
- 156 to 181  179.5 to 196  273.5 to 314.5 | -0.13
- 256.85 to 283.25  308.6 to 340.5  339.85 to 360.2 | 0.02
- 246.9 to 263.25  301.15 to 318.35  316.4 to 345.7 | 0.02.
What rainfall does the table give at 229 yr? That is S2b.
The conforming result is 23.42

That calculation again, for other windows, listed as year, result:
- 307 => 23.02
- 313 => 22.29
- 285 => 24.57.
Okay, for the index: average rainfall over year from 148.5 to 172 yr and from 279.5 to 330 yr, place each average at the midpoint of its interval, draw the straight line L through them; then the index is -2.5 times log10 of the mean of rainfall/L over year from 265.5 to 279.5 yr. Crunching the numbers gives -0.147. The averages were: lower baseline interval 20.5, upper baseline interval 22.5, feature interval 25.3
